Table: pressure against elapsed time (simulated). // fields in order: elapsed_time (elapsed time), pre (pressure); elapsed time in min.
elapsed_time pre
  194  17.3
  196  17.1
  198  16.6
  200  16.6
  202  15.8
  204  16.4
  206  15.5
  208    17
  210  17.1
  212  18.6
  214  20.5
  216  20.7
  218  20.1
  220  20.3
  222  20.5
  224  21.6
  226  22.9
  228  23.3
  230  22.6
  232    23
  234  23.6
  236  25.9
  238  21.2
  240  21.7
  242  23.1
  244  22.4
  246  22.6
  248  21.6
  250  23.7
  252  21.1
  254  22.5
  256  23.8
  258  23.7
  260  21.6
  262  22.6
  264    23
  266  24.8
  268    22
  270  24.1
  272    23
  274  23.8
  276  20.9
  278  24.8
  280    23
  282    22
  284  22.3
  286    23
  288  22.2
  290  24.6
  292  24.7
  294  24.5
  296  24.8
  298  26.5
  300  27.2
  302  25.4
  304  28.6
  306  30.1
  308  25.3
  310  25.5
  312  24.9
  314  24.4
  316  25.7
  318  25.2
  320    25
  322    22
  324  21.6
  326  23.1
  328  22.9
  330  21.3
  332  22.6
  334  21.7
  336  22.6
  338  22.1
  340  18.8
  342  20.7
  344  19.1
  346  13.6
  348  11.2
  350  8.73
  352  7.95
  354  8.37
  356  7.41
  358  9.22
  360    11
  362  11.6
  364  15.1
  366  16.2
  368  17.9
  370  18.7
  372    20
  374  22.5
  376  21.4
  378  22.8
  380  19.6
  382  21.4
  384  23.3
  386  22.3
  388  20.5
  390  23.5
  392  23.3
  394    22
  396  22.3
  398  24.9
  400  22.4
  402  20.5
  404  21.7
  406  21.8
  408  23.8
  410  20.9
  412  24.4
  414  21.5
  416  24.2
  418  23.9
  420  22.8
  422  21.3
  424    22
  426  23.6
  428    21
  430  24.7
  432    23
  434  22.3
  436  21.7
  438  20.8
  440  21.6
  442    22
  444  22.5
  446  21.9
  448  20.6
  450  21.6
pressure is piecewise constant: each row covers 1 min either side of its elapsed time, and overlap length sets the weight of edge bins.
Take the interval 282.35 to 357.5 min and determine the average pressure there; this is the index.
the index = 21.4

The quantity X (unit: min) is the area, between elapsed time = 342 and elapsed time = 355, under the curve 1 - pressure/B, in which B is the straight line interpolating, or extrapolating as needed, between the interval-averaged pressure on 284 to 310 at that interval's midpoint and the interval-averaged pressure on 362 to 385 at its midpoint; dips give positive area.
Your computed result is 5.6 min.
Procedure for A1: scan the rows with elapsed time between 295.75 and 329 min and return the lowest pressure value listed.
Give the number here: 21.6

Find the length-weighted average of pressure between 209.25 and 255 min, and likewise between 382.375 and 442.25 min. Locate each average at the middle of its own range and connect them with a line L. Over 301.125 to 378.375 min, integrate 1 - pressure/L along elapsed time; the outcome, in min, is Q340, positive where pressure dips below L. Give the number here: 9.3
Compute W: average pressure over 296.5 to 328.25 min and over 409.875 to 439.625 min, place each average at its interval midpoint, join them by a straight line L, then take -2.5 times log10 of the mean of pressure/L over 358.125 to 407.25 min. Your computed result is 0.17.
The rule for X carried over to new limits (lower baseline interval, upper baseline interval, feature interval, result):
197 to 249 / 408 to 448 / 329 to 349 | 2.0 min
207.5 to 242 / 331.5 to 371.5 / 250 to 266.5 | -2.7 min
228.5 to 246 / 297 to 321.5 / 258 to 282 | 1.3 min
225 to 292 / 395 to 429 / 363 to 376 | 2.3 min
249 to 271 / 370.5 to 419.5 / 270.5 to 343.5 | -3.3 min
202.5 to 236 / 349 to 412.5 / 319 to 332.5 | -2.4 min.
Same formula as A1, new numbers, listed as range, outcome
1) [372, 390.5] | 19.6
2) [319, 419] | 7.41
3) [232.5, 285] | 20.9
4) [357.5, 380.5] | 9.22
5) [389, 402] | 20.5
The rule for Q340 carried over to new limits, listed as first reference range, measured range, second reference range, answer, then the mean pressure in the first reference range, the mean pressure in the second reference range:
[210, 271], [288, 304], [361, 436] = -2.5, 22.2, 21.5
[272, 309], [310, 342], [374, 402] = 1.1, 24.6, 22.2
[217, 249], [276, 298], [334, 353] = -4.8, 22.3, 16.4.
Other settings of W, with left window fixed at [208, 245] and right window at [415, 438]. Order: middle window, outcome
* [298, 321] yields -0.19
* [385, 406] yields 0.01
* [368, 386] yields 0.07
